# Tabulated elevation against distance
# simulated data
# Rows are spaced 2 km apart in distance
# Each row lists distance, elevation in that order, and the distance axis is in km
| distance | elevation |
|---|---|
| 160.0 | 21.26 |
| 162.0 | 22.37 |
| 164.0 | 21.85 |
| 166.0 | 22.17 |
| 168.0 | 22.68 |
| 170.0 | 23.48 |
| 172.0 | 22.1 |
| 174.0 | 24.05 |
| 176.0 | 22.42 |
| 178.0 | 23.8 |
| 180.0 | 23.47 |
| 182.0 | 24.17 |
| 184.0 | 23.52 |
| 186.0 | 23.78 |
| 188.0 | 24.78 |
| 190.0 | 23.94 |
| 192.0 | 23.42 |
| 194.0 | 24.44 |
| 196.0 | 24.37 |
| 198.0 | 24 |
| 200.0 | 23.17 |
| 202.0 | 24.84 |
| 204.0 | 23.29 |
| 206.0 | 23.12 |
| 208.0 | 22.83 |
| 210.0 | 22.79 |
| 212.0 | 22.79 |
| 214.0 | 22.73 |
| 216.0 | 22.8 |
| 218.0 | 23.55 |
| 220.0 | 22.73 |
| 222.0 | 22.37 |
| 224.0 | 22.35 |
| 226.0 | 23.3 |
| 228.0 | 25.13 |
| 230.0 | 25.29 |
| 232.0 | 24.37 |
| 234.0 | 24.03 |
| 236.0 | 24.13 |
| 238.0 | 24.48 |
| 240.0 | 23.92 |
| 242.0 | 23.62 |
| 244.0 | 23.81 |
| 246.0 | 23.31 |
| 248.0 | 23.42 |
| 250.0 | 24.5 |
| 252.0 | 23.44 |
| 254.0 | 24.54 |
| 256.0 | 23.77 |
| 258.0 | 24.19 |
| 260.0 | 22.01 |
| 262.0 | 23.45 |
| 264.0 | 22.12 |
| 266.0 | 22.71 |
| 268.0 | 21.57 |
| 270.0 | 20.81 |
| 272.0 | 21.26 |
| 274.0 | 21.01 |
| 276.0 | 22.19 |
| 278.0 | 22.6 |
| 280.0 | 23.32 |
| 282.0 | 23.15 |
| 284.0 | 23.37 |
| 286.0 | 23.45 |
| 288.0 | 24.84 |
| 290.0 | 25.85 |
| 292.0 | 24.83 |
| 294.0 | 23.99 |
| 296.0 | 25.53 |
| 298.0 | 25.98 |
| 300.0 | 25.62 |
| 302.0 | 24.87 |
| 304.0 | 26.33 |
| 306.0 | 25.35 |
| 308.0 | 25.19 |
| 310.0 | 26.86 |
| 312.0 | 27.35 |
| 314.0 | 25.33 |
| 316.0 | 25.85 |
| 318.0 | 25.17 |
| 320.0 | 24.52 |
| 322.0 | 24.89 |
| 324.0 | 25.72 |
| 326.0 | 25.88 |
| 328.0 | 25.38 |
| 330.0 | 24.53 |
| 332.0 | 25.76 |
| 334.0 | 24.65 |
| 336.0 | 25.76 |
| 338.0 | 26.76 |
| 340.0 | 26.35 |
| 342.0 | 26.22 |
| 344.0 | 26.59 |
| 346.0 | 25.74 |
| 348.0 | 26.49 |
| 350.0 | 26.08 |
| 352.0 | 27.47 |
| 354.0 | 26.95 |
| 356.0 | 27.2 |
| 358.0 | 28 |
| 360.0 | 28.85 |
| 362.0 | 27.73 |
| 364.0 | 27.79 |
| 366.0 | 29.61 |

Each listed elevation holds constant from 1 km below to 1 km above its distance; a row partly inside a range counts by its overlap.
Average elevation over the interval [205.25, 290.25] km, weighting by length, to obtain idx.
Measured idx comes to 23.3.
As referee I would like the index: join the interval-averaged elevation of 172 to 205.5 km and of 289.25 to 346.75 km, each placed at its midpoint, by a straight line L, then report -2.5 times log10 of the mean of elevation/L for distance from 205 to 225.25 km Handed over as 0.06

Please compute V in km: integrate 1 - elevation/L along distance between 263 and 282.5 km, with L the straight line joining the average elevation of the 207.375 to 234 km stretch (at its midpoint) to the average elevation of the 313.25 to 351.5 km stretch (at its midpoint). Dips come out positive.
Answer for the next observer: 1.9 km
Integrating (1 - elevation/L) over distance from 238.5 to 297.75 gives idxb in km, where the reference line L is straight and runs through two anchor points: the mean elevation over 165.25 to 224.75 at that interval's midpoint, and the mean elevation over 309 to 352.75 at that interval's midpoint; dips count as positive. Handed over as 3.18 km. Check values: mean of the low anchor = 23.3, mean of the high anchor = 25.9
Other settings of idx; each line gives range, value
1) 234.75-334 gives 24.2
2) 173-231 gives 23.6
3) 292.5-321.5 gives 25.5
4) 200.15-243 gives 23.5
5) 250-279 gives 22.6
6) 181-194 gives 24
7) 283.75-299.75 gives 24.8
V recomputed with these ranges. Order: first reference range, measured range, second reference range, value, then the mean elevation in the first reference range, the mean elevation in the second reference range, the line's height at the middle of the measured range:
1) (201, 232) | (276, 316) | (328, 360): 0.5 km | 23.4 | 26.4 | 25.2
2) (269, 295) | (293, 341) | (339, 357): -1.2 km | 23.1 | 26.6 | 25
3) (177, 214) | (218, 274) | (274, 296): 0.9 km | 23.7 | 23.7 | 23.7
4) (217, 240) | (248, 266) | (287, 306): 0.7 km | 23.8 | 25.3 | 24.4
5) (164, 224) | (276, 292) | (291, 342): 0.8 km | 23.3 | 25.6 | 25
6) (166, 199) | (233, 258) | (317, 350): 0.6 km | 23.6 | 25.7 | 24.5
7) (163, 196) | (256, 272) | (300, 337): 1.5 km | 23.4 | 25.5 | 24.7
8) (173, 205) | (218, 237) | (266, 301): 0.0 km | 23.8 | 23.5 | 23.7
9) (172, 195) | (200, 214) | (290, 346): 0.5 km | 23.7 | 25.6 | 24.1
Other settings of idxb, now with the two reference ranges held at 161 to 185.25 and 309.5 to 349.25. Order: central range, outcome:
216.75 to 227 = 0.4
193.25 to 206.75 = -0.2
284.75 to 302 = 0.1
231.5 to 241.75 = 0.0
